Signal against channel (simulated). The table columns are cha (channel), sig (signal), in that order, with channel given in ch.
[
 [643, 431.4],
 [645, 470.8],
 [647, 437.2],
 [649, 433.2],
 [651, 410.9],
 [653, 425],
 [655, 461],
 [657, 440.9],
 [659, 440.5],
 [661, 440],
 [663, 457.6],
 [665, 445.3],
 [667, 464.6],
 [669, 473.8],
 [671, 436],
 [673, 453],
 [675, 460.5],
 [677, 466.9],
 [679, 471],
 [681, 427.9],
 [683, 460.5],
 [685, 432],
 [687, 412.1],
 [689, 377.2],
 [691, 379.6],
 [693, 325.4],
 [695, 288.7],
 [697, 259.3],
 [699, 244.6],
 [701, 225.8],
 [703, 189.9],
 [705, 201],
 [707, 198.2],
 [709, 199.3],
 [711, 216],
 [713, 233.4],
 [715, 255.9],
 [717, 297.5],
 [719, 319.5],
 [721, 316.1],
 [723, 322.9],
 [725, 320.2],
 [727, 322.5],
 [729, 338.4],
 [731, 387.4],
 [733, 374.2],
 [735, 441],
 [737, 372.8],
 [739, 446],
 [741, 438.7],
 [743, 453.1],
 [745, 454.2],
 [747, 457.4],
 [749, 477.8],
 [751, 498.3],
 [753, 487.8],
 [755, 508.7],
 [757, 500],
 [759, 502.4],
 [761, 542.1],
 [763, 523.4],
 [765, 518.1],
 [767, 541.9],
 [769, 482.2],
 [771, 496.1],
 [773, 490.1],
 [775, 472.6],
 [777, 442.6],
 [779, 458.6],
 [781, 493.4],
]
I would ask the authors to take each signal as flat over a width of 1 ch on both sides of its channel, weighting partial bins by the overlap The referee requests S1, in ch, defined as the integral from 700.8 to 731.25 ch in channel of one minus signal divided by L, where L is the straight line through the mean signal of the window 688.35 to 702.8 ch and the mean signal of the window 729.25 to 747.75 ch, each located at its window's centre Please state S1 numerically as 7.4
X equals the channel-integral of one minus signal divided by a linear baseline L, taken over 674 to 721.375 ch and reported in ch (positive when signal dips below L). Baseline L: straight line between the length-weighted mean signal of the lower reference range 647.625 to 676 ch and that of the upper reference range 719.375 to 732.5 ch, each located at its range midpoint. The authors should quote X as 8.4 ch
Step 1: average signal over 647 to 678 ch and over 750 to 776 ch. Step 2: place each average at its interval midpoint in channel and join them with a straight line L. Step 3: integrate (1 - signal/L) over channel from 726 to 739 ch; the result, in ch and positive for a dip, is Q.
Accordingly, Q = 2.9 ch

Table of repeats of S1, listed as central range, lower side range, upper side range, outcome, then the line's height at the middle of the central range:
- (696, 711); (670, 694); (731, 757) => 7.5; 434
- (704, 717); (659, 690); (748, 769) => 6.9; 472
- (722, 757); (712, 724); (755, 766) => -1.2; 405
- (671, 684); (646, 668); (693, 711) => -4.2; 346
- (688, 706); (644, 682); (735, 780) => 7.1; 459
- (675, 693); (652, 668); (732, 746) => 0.7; 440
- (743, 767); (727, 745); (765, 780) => -2.7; 447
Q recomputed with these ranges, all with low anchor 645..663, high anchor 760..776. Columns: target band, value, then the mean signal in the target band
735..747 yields 1.4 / 436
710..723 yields 5.5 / 277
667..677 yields -0.2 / 458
